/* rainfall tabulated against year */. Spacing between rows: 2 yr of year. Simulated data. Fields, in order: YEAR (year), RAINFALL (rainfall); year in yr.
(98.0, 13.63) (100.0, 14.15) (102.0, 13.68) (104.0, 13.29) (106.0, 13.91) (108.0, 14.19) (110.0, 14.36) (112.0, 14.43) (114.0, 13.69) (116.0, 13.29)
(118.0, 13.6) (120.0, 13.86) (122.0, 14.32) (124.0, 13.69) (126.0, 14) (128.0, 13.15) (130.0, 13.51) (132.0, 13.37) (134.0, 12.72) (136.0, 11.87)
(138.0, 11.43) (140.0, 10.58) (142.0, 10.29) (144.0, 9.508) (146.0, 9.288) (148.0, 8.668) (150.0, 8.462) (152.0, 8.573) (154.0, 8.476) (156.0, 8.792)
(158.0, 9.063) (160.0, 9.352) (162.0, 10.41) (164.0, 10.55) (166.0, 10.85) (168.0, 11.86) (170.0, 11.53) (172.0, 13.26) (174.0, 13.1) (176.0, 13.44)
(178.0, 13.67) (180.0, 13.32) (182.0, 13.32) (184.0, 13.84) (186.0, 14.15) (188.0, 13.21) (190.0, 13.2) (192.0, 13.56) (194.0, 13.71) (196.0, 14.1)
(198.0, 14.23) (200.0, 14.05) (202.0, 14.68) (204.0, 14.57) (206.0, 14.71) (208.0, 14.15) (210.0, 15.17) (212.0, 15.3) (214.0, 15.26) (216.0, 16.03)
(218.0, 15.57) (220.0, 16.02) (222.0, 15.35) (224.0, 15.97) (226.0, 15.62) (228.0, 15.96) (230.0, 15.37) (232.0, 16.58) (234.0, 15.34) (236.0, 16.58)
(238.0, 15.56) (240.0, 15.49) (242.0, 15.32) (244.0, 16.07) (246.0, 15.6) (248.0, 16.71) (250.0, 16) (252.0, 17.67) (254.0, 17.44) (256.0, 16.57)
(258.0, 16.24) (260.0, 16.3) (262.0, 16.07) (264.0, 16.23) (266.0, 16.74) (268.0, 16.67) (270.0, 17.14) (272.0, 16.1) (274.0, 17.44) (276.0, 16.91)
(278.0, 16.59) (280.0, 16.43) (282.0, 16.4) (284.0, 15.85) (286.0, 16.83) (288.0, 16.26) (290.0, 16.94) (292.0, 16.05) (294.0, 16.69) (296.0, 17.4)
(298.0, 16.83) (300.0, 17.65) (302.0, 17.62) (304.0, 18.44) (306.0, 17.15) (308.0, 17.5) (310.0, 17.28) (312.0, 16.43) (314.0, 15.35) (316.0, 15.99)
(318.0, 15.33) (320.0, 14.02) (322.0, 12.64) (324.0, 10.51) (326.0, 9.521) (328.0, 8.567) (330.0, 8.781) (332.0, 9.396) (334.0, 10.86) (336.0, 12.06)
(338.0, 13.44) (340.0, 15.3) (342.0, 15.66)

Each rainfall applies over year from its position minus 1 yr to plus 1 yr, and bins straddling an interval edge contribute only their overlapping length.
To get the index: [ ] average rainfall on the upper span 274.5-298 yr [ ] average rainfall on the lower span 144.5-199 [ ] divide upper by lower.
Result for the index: 1.42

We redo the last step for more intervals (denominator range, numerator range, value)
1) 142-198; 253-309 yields 1.45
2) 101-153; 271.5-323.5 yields 1.33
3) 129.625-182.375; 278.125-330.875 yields 1.39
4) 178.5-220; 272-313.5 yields 1.18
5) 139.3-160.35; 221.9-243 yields 1.72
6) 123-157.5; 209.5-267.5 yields 1.46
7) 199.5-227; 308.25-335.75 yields 0.84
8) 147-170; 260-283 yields 1.72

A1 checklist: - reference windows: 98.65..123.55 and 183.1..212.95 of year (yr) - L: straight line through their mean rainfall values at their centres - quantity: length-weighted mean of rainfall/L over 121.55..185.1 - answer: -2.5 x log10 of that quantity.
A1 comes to 0.22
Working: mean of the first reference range 13.9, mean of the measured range 11.5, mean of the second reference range 14.2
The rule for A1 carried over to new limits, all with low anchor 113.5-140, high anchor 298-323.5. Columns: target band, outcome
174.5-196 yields 0.044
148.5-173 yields 0.337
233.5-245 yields -0.052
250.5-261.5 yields -0.100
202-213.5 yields -0.022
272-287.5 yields -0.061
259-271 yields -0.074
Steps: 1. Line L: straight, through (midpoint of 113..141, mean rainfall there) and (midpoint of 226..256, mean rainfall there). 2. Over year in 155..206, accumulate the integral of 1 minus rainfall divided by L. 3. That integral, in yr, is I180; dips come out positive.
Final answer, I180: 6.6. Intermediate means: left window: 13.1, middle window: 12.7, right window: 16.1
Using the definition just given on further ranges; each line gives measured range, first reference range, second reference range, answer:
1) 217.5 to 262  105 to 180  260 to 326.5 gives -4.4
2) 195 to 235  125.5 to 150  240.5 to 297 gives -2.2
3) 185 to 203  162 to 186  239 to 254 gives -0.4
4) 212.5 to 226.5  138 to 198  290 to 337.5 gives -3.5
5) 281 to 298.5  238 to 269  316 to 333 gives -3.5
